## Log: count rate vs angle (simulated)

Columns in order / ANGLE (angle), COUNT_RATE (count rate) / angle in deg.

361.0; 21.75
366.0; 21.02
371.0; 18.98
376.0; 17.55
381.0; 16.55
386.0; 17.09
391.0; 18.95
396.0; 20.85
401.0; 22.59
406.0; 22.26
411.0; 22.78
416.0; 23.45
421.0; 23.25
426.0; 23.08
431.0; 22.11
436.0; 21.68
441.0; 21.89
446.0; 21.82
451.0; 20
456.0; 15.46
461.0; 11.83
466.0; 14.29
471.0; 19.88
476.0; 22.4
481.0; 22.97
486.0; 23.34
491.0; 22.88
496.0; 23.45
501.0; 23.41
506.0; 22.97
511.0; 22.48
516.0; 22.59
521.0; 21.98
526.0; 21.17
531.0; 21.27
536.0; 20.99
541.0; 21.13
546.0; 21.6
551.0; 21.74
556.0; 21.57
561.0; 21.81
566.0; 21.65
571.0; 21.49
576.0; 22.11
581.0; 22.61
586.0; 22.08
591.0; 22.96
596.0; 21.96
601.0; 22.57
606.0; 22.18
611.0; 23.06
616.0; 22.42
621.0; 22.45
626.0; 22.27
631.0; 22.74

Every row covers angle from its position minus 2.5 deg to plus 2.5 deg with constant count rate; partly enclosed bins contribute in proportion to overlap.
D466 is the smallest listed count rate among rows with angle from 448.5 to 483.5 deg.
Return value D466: 11.83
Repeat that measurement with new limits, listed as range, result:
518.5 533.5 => 21.17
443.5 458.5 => 15.46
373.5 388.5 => 16.55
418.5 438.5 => 21.68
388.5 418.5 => 18.95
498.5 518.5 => 22.48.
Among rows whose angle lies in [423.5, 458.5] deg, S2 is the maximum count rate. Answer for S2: 23.08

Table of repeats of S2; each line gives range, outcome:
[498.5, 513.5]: 23.41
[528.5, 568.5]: 21.81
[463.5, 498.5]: 23.45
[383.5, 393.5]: 18.95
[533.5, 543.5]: 21.13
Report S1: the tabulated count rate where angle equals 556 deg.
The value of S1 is 21.57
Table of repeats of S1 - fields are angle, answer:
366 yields 21.02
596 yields 21.96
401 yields 22.59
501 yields 23.41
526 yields 21.17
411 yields 22.78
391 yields 18.95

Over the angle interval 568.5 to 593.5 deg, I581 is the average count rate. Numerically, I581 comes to 22.2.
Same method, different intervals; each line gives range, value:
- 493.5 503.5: 23.4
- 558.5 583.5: 21.9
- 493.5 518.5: 23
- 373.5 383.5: 17.1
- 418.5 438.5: 22.5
